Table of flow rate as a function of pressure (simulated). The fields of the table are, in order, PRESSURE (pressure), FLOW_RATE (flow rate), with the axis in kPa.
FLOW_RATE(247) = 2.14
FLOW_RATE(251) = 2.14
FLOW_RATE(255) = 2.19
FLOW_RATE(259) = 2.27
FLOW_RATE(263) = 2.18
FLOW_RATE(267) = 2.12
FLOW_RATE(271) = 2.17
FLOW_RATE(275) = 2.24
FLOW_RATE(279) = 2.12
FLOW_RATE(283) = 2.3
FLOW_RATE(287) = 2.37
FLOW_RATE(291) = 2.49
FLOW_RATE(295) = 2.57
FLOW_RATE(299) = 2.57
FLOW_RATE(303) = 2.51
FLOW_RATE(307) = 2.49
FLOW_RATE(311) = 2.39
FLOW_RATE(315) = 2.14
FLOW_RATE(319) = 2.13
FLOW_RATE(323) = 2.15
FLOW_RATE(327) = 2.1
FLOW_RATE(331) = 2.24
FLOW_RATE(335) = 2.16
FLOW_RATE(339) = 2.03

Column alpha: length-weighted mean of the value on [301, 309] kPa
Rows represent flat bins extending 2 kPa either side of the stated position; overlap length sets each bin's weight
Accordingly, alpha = 2.5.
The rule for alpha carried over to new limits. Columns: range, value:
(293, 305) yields 2.55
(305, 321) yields 2.29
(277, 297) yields 2.37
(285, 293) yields 2.43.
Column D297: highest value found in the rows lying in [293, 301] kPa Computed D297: 2.57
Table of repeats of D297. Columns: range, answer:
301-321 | 2.51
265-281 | 2.24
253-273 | 2.27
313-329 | 2.15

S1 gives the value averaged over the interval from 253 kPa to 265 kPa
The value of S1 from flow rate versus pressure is 2.21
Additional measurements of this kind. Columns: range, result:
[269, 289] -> 2.24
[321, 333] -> 2.16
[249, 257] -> 2.17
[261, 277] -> 2.18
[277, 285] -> 2.21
